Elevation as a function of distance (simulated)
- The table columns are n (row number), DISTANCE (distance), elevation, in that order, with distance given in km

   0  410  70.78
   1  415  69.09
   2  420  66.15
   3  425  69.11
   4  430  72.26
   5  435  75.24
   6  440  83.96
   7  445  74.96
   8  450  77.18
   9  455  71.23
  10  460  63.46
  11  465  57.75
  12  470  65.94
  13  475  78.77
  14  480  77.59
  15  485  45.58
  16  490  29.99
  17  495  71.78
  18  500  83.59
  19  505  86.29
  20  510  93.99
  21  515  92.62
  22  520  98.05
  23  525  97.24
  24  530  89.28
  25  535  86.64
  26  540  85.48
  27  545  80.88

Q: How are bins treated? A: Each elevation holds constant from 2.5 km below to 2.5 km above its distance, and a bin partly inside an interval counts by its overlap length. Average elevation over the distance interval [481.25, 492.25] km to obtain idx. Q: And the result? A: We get 42.5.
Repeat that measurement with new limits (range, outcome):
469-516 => 72.2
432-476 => 71.8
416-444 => 73.2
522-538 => 91.1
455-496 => 61.6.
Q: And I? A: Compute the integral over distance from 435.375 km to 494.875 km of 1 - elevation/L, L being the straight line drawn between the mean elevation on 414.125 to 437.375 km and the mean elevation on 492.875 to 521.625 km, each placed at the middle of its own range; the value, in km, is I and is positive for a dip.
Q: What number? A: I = 8.7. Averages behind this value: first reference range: 70.4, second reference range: 87.6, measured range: 66.6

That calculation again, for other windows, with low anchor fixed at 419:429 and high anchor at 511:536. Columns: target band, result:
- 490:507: 2.8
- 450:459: 0.5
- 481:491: 4.6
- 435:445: -1.0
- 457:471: 2.9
